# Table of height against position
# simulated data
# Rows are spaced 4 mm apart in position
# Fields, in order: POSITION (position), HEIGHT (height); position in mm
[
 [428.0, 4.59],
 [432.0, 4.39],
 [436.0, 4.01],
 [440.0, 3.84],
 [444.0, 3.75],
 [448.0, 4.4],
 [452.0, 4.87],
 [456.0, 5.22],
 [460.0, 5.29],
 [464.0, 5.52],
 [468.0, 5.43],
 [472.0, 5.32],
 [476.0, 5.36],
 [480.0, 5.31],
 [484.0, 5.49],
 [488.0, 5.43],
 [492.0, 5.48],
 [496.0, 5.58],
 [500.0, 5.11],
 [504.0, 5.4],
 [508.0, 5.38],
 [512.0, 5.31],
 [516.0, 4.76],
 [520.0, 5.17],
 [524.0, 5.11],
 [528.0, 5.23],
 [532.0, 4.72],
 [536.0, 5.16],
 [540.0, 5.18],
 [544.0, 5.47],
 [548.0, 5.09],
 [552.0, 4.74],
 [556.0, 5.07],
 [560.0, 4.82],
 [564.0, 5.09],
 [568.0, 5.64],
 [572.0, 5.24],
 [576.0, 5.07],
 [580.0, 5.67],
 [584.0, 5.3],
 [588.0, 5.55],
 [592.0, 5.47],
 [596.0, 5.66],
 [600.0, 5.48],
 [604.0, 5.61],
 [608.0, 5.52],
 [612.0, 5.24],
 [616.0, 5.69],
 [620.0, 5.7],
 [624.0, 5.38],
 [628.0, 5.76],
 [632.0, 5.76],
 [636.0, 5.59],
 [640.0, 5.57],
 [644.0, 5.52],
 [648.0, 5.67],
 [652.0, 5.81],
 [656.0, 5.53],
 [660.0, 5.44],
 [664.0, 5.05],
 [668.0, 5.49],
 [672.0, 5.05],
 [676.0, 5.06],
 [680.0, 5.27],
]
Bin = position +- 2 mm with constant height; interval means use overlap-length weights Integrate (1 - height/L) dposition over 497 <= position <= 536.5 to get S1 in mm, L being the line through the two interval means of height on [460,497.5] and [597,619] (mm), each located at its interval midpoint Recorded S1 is 2.2 mm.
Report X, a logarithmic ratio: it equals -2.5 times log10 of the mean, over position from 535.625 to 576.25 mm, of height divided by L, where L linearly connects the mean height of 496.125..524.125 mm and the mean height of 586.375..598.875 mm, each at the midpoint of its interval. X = 0.05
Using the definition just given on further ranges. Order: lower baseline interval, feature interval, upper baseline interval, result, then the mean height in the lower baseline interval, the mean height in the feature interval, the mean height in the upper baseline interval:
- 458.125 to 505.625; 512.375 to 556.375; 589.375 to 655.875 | 0.08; 5.39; 5.07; 5.59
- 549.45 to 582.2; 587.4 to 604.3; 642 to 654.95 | -0.04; 5.17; 5.55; 5.66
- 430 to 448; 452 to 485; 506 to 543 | -0.21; 4.04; 5.33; 5.12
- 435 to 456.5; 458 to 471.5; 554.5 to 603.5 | -0.21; 4.3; 5.4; 5.35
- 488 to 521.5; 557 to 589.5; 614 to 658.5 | 0.04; 5.28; 5.29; 5.63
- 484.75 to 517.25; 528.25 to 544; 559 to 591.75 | 0.05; 5.33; 5.1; 5.32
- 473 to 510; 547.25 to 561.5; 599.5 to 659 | 0.12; 5.39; 4.92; 5.59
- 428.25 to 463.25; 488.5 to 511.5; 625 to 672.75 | -0.13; 4.51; 5.39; 5.53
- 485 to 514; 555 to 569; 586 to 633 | 0.07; 5.39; 5.13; 5.56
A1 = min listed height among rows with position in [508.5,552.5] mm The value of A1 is 4.72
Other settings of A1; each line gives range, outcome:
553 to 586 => 4.82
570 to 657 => 5.07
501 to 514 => 5.31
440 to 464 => 3.75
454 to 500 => 5.11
